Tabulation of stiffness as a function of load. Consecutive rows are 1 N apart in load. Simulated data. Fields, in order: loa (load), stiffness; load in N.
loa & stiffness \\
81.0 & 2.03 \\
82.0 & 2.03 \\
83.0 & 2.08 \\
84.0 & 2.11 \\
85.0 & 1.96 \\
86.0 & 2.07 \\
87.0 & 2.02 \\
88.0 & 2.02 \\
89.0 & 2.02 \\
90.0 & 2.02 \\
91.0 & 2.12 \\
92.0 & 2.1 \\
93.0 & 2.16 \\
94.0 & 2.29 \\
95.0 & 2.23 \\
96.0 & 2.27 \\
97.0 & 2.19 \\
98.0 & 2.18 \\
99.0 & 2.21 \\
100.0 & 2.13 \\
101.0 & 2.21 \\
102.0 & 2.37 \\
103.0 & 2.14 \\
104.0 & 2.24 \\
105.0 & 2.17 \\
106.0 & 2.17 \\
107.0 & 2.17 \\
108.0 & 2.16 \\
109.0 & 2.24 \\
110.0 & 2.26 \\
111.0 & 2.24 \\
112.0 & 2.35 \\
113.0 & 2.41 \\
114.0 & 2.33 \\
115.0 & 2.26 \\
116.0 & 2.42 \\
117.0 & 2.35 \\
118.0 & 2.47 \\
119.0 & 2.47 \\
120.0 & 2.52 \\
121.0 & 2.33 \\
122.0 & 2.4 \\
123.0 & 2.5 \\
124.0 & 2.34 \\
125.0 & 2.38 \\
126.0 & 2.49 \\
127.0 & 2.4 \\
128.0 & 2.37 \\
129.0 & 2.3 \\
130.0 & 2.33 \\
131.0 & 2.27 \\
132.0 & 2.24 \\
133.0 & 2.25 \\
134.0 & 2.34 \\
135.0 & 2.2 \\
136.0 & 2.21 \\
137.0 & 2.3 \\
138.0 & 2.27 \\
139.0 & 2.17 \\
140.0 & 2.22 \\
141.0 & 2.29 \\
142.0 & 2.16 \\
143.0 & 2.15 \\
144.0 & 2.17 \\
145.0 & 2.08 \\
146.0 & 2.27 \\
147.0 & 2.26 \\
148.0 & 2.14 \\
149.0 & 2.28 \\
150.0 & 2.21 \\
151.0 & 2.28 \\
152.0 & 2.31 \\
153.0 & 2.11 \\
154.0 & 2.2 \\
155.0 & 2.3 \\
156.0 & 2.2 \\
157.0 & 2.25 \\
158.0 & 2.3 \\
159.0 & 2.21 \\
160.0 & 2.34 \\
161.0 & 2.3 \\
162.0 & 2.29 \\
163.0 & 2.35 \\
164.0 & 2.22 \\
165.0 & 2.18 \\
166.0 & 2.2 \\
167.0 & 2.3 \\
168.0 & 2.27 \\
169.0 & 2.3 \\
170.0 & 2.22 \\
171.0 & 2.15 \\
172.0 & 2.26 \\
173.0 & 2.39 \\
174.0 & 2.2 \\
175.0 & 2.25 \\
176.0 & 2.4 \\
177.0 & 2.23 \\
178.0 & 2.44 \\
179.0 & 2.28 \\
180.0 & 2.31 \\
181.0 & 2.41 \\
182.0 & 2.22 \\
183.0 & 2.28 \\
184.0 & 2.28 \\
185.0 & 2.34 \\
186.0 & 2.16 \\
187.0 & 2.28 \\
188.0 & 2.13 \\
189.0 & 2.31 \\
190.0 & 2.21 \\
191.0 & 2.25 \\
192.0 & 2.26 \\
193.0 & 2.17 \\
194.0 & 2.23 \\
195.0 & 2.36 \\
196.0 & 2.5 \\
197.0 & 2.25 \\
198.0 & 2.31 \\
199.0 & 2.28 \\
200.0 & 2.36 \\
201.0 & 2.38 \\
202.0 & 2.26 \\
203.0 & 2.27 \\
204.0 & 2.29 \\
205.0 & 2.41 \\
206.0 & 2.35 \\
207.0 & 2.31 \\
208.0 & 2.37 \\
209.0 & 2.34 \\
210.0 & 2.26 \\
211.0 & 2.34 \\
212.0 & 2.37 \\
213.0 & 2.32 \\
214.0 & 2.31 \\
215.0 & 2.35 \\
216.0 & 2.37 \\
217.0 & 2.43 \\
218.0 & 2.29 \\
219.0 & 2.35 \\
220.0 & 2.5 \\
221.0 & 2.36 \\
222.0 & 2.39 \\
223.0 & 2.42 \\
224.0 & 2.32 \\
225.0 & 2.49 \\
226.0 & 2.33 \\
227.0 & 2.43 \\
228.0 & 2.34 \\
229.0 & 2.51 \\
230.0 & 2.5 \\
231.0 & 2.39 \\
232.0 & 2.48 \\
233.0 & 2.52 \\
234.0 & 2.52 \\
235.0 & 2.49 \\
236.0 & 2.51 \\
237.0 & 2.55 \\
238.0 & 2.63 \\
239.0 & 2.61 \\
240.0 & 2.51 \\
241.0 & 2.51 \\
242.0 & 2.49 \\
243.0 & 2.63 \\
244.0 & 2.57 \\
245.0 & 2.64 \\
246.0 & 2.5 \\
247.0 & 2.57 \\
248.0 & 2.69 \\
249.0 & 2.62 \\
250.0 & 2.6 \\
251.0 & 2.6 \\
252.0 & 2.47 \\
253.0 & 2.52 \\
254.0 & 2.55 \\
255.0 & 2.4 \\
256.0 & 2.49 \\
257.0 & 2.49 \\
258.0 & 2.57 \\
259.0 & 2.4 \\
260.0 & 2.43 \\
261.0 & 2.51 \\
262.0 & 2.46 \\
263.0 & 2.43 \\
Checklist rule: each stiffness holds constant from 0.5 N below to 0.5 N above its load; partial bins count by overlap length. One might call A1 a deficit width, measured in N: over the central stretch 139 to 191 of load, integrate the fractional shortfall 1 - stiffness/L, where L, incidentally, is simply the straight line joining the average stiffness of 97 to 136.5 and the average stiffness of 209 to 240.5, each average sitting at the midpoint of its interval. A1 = 2.3 N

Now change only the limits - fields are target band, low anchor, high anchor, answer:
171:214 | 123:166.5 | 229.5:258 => 1.72 N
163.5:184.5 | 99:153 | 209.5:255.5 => 0.80 N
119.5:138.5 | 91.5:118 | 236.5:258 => -0.35 N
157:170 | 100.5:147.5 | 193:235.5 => 0.32 N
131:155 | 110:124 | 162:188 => 1.12 N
